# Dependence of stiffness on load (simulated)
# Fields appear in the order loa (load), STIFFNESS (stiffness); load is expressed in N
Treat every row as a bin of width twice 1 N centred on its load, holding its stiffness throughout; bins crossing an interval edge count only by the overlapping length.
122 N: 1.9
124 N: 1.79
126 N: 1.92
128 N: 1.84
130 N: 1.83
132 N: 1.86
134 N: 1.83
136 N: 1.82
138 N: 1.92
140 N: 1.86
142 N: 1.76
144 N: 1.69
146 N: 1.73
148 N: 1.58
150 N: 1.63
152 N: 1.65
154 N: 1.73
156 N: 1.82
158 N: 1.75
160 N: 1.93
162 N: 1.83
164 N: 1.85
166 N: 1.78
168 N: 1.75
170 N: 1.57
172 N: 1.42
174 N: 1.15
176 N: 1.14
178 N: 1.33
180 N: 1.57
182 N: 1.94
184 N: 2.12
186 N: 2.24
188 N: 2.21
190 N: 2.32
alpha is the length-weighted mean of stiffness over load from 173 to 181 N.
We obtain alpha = 1.3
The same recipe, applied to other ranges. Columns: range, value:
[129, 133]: 1.85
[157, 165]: 1.84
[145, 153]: 1.65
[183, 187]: 2.18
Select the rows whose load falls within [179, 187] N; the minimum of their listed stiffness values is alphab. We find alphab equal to 1.57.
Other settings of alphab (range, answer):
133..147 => 1.69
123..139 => 1.79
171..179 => 1.14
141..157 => 1.58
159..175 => 1.15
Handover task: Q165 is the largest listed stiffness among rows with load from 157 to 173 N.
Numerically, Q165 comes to 1.93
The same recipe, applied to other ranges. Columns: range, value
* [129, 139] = 1.92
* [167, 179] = 1.75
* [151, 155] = 1.73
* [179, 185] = 2.12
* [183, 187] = 2.24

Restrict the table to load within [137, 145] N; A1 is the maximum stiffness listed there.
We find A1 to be 1.92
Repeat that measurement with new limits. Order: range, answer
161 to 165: 1.85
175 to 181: 1.57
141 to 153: 1.76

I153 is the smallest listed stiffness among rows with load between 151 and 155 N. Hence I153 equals 1.65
